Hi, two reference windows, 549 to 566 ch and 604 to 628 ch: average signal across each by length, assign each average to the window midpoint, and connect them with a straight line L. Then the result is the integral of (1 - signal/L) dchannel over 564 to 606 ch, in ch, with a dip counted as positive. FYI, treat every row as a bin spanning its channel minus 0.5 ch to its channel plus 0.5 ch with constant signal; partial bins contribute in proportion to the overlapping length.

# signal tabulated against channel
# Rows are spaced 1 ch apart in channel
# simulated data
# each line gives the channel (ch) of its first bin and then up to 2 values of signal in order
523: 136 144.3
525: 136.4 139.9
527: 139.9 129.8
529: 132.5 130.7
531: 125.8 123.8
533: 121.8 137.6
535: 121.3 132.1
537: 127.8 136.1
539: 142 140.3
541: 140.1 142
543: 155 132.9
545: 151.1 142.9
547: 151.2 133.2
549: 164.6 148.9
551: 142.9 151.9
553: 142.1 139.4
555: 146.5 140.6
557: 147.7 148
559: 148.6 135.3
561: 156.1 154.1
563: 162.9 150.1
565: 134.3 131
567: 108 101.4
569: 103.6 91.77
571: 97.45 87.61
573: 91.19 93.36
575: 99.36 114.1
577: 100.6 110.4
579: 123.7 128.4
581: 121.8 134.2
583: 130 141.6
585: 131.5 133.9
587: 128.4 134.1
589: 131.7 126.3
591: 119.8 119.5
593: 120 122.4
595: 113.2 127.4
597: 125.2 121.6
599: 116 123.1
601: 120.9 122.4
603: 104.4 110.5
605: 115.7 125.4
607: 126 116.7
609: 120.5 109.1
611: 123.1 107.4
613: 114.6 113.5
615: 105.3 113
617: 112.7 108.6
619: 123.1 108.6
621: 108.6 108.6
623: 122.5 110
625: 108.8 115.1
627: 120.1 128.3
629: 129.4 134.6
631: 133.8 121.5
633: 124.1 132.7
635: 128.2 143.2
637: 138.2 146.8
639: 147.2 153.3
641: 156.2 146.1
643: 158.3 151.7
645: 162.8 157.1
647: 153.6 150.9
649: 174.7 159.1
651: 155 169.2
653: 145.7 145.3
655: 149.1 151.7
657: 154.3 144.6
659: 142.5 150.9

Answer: 4.30 ch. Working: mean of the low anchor 147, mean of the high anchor 115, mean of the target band 118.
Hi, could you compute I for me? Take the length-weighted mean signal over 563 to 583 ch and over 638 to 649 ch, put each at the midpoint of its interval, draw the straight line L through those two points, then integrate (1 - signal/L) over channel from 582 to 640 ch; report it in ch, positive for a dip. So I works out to 5.2 ch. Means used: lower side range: 113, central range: 123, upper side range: 154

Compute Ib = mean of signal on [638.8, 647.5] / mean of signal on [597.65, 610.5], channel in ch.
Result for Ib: 1.31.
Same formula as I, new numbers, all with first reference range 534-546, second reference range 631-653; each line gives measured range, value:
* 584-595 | 1.27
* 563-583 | 3.99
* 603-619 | 3.38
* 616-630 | 2.90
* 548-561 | -0.59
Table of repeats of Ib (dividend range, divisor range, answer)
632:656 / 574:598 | 1.22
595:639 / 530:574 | 0.90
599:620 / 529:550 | 0.84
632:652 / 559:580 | 1.26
